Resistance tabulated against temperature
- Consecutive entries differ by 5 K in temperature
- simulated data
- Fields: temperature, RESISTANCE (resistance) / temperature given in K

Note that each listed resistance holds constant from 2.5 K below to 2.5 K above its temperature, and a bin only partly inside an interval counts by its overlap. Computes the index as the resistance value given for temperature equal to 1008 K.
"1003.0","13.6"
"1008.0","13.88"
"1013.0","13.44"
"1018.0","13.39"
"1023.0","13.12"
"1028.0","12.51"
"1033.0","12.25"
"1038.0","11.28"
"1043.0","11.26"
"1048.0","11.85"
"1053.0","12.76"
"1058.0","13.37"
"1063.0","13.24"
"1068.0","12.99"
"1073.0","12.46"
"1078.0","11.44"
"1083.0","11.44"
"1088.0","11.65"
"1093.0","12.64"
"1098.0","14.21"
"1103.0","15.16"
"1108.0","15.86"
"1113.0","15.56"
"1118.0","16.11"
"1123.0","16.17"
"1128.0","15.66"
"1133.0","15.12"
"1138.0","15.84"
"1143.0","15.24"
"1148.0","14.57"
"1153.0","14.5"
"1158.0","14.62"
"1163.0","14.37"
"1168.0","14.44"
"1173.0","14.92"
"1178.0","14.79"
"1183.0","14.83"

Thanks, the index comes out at 13.88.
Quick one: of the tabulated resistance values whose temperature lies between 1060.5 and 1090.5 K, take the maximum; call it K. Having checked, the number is 13.24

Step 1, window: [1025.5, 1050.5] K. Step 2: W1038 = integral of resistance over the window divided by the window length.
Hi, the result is 11.8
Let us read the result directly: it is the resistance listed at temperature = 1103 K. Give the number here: 15.16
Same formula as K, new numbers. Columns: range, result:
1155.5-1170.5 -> 14.62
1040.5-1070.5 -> 13.37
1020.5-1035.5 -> 13.12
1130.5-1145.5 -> 15.84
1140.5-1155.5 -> 15.24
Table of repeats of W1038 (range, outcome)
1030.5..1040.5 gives 11.8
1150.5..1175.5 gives 14.6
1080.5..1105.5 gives 13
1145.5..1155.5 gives 14.5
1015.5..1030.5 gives 13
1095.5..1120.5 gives 15.4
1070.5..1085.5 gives 11.8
